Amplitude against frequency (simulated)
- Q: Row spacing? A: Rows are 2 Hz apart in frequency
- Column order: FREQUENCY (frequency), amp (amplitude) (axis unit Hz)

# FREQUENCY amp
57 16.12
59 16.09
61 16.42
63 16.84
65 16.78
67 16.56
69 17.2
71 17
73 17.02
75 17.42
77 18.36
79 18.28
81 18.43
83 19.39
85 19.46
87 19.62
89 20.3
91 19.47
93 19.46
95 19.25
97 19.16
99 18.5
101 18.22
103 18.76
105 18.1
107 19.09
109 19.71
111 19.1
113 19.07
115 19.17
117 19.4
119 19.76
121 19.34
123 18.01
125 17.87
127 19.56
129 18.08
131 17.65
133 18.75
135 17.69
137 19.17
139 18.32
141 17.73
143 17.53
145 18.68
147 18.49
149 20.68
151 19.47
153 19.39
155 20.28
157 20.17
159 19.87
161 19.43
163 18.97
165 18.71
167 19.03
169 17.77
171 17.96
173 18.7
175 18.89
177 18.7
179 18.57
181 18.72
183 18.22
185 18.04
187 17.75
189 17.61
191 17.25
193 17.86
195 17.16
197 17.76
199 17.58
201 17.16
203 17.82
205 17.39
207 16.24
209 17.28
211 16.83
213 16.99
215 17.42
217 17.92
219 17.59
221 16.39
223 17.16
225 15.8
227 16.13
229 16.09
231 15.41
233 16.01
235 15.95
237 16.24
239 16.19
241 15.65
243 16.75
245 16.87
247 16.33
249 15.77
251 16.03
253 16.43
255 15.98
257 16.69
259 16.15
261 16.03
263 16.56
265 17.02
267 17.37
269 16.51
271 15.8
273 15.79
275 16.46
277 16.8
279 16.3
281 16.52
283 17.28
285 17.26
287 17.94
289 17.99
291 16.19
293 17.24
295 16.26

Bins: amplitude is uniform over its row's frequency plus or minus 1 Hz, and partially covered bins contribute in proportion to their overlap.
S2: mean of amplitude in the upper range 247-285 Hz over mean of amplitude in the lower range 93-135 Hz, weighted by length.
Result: 0.87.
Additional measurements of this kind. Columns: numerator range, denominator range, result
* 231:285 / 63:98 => 0.89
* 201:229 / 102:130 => 0.90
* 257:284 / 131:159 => 0.87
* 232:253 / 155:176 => 0.85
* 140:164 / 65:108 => 1.04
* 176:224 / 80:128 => 0.92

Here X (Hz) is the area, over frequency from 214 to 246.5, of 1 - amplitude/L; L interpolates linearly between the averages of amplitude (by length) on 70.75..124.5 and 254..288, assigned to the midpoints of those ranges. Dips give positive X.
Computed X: 1.3 Hz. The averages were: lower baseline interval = 18.9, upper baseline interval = 16.6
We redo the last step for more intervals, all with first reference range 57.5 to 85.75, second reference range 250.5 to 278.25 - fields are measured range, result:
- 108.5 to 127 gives -2.0 Hz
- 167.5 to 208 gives -2.5 Hz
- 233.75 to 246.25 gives 0.2 Hz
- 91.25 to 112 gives -2.0 Hz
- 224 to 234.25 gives 0.4 Hz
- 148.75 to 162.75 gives -2.3 Hz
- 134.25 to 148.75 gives -1.1 Hz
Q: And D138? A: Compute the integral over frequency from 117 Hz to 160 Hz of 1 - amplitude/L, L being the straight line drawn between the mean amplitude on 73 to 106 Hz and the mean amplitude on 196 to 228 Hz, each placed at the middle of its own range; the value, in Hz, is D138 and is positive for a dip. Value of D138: -1.8 Hz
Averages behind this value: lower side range 18.8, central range 18.9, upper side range 17.1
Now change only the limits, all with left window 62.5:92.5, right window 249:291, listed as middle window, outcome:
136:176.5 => -3.27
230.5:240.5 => 0.55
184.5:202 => -0.33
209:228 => 0.11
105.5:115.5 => -0.70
